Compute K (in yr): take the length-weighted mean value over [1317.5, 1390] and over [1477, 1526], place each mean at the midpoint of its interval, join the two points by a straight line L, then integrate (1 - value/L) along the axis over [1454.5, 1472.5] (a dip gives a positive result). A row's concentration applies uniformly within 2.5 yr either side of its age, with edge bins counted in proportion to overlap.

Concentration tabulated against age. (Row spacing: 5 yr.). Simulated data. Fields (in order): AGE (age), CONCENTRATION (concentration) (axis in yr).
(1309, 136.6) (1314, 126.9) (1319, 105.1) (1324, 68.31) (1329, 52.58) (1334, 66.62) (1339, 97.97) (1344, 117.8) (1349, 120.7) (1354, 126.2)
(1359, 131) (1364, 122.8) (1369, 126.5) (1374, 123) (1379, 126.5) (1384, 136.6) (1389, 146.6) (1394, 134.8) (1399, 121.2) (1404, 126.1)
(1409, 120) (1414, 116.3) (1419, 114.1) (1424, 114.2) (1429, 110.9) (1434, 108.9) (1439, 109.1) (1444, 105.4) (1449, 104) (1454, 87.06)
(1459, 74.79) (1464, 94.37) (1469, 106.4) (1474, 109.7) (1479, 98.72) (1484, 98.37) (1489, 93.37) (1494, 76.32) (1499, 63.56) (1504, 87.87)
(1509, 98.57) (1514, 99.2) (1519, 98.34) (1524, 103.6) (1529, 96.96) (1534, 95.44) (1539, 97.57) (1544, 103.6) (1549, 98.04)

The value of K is 0.8 yr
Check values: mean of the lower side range 111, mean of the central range 92.3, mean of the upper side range 91.6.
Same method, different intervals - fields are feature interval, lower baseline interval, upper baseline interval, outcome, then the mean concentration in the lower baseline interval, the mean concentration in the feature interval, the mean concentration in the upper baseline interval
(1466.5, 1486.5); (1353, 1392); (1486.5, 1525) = -1.0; 130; 103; 89.6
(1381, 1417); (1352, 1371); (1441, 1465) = -4.9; 127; 129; 93.4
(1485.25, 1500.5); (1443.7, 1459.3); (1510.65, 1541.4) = 2.5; 93.6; 80.4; 98.5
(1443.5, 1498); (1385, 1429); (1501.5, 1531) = 7.2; 124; 94.1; 97.4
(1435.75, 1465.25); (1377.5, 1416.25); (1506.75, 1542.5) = 5.1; 129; 96.2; 98.7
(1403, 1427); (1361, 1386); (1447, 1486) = -0.9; 127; 117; 96.6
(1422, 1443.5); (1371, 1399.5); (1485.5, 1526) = 1.0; 132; 110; 90.1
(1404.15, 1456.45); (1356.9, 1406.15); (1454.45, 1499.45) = 0.3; 130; 110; 91.7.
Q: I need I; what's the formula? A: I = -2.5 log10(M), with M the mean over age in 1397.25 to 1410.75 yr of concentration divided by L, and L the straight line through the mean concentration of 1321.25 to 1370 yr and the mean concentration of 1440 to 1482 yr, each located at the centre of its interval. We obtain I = -0.22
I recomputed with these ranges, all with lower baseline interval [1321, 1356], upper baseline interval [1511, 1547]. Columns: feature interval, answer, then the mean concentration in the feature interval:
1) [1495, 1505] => 0.31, 74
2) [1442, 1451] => -0.09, 105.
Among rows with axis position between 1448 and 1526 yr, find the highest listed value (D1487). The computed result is 109.7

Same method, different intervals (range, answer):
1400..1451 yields 126.1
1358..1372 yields 131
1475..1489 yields 98.72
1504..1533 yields 103.6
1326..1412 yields 146.6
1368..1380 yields 126.5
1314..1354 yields 126.9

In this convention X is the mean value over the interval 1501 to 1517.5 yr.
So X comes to 94.4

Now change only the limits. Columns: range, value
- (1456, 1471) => 91.2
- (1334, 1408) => 123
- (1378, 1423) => 127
